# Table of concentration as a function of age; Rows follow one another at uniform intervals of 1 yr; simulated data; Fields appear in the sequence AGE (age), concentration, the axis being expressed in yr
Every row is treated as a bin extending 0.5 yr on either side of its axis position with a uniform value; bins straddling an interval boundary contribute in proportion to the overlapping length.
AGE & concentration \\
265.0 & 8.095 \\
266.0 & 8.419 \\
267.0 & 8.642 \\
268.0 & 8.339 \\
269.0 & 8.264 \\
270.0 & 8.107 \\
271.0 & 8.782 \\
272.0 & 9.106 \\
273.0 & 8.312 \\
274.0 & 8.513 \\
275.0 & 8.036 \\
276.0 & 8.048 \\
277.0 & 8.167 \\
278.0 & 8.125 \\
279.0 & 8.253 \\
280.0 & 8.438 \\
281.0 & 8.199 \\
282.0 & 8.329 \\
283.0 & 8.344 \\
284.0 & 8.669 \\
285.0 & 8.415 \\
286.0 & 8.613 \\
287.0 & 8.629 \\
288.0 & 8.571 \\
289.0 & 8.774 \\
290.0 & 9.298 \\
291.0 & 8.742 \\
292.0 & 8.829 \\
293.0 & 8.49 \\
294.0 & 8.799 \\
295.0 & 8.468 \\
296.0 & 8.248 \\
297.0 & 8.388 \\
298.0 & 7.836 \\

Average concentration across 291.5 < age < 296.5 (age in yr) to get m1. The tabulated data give 8.57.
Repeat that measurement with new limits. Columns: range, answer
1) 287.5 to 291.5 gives 8.85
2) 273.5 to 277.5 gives 8.19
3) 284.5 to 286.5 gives 8.51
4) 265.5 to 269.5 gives 8.42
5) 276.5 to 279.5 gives 8.18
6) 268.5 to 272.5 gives 8.56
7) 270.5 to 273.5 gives 8.73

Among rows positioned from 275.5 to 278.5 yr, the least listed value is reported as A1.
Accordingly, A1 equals 8.048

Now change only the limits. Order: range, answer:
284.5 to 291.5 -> 8.415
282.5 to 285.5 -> 8.344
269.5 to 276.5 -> 8.036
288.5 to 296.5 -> 8.248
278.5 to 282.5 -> 8.199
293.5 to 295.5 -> 8.468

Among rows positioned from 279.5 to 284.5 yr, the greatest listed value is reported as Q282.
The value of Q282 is 8.669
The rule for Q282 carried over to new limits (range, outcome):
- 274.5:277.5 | 8.167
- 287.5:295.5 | 9.298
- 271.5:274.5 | 9.106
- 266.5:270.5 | 8.642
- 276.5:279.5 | 8.253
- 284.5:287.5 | 8.629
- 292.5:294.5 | 8.799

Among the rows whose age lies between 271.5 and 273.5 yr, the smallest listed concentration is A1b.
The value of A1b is 8.312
